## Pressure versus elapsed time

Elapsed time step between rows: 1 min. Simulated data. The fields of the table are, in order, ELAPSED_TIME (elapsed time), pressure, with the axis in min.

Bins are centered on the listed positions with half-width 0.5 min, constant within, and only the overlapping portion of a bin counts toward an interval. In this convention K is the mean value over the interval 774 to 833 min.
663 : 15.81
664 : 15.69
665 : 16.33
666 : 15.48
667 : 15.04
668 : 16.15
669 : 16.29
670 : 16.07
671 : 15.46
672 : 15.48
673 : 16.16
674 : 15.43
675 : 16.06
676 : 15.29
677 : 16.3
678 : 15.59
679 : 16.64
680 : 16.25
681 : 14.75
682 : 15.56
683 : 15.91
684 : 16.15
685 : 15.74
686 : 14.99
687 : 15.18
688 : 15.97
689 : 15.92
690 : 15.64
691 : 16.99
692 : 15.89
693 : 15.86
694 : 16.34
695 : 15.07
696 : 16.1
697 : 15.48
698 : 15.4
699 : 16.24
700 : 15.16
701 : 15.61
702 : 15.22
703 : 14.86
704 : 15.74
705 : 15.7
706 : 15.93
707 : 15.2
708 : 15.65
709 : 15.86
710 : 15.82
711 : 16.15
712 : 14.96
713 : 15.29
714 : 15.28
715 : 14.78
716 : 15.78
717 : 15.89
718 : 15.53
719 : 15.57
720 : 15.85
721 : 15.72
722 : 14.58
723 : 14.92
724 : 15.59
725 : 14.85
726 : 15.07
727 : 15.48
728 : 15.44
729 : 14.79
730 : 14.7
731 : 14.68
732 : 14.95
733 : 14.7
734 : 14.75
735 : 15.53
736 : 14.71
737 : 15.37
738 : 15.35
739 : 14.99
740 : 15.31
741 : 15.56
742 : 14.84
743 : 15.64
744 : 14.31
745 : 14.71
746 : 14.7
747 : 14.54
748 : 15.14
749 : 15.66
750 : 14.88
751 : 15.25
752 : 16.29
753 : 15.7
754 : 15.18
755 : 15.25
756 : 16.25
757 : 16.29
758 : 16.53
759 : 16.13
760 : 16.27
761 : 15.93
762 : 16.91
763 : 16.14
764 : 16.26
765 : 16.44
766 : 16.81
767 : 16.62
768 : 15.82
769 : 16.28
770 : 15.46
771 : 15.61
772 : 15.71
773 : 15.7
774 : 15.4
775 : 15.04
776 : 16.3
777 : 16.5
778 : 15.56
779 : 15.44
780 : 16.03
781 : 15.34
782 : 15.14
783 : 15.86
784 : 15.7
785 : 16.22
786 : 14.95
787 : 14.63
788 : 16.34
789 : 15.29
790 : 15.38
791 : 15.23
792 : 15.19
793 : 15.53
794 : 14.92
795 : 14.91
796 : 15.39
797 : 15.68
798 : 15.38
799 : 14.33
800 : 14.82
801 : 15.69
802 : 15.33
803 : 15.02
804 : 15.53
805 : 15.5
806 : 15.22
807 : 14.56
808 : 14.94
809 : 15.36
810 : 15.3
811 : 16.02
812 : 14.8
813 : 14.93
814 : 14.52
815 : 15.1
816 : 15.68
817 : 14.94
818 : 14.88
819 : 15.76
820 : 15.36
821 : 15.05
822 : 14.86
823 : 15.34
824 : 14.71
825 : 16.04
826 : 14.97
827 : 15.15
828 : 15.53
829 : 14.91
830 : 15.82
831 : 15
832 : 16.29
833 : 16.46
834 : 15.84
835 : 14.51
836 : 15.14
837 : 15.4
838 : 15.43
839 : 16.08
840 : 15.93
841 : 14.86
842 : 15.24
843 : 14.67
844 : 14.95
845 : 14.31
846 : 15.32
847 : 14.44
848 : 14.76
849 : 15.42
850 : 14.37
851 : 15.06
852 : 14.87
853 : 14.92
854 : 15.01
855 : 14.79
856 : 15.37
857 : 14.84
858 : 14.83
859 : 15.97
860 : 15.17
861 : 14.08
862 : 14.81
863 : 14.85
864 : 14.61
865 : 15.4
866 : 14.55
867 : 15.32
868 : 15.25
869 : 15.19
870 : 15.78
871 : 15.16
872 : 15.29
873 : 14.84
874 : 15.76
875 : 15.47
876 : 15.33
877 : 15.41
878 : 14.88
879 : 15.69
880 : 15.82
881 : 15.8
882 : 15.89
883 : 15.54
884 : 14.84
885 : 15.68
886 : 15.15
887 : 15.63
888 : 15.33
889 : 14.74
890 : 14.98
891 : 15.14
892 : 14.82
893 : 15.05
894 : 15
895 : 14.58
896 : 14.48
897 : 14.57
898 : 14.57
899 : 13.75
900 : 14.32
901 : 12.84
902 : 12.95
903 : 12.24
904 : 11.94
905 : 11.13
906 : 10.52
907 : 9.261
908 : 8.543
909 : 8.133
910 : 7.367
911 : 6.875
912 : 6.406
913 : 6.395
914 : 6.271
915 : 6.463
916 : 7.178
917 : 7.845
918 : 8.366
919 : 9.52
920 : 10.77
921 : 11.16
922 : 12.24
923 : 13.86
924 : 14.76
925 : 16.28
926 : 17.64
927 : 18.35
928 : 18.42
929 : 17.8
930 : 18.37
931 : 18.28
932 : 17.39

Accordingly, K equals 15.3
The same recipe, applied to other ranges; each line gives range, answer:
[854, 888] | 15.2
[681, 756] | 15.4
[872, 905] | 14.7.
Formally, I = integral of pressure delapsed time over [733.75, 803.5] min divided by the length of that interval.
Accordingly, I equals 15.5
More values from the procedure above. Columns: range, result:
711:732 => 15.3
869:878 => 15.3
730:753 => 15.1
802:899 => 15.2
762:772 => 16.2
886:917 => 11.7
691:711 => 15.7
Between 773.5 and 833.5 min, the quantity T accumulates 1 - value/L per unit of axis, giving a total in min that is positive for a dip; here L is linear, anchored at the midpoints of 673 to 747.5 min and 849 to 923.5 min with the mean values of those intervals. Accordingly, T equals -4.3 min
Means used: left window 15.4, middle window 15.4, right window 13.3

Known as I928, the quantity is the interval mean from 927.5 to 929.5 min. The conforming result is 18.1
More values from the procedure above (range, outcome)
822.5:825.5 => 15.4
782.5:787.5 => 15.5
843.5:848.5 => 14.8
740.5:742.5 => 15.2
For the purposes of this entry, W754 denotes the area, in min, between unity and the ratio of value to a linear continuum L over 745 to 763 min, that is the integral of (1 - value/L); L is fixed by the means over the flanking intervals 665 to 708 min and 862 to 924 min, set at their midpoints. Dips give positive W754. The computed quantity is -1.0 min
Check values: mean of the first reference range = 15.7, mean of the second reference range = 13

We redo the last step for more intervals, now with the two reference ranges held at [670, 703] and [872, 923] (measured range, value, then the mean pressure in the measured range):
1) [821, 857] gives -4.6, 15.2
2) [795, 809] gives -1.2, 15.2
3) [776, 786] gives -1.0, 15.7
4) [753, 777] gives -2.4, 16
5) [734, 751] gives -0.2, 15.1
